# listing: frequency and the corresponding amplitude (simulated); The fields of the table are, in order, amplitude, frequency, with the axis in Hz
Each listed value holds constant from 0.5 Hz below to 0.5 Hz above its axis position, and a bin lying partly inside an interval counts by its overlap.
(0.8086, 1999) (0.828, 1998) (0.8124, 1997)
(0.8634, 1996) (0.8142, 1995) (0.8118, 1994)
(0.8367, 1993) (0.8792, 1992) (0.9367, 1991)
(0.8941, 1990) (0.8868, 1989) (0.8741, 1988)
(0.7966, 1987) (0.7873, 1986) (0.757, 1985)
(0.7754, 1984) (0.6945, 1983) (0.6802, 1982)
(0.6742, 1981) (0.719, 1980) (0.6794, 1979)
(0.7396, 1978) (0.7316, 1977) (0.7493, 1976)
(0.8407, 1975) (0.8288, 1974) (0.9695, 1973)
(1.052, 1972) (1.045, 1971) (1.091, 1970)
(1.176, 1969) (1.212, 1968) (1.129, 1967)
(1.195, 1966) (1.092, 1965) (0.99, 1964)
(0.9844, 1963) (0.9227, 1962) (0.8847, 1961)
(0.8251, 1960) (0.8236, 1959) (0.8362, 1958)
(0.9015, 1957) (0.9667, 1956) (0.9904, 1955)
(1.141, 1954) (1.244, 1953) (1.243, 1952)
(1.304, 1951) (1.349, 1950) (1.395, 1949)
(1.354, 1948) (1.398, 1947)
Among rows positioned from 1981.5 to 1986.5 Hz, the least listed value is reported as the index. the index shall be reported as 0.6802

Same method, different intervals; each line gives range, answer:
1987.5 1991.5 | 0.8741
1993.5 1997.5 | 0.8118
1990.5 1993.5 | 0.8367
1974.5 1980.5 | 0.6794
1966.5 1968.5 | 1.129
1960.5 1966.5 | 0.8847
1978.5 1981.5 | 0.6742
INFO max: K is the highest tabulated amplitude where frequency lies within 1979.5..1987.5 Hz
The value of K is 0.7966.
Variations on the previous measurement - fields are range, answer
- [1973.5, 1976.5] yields 0.8407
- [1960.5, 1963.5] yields 0.9844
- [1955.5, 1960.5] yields 0.9667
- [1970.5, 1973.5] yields 1.052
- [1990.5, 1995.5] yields 0.9367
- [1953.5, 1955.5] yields 1.141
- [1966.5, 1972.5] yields 1.212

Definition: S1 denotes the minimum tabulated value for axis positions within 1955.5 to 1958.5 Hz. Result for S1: 0.8362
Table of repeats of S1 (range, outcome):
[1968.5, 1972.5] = 1.045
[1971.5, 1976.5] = 0.7493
